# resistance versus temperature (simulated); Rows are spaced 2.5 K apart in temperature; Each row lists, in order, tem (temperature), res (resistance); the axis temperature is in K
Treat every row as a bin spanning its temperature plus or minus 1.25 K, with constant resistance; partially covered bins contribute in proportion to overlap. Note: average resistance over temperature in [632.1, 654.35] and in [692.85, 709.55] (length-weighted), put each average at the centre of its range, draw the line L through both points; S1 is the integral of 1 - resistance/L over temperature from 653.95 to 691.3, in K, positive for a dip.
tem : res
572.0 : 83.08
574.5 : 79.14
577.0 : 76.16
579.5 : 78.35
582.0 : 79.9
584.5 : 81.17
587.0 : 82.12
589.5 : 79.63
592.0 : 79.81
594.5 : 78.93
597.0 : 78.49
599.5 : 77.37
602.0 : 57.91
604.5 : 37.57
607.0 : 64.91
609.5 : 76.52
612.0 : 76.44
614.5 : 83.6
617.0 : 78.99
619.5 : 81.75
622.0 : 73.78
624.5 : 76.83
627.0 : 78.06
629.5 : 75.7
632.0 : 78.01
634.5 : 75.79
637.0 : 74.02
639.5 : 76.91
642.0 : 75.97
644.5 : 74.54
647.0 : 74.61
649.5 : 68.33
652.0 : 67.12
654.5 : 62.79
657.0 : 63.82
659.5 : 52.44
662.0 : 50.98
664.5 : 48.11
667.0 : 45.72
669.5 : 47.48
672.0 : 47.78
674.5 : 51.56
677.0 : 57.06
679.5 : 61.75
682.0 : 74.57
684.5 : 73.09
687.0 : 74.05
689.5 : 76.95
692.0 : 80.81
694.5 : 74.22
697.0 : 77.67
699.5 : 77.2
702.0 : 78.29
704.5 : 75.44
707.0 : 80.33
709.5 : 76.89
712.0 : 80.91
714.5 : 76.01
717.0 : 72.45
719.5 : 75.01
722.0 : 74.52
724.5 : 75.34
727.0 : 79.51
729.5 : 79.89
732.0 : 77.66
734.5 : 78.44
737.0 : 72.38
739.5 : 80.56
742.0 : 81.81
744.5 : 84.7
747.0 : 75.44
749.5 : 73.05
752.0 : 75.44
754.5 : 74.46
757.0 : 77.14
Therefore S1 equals 7.86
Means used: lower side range 73.1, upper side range 77.3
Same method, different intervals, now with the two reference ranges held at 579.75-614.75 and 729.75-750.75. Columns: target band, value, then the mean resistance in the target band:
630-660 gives 1.7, 70.9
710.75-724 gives 0.3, 75.8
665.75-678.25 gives 4.3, 49.9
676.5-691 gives 1.1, 70.4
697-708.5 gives -0.1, 77.8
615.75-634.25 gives -0.7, 77.5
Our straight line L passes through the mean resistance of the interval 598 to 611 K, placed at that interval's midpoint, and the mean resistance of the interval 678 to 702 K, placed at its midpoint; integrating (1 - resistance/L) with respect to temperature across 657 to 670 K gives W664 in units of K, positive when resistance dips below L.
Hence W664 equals 3.8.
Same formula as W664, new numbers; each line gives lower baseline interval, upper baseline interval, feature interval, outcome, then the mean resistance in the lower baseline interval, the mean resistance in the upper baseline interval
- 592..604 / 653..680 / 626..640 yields -3.1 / 71.6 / 53.5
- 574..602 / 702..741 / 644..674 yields 7.6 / 78.2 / 77.1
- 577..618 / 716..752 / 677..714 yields 0.6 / 74.5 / 77.2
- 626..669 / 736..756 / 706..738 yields -0.9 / 66.8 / 77.3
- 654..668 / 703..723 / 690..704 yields -1.6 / 53.7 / 76.5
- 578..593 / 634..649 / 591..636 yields 2.1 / 80.1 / 74.9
